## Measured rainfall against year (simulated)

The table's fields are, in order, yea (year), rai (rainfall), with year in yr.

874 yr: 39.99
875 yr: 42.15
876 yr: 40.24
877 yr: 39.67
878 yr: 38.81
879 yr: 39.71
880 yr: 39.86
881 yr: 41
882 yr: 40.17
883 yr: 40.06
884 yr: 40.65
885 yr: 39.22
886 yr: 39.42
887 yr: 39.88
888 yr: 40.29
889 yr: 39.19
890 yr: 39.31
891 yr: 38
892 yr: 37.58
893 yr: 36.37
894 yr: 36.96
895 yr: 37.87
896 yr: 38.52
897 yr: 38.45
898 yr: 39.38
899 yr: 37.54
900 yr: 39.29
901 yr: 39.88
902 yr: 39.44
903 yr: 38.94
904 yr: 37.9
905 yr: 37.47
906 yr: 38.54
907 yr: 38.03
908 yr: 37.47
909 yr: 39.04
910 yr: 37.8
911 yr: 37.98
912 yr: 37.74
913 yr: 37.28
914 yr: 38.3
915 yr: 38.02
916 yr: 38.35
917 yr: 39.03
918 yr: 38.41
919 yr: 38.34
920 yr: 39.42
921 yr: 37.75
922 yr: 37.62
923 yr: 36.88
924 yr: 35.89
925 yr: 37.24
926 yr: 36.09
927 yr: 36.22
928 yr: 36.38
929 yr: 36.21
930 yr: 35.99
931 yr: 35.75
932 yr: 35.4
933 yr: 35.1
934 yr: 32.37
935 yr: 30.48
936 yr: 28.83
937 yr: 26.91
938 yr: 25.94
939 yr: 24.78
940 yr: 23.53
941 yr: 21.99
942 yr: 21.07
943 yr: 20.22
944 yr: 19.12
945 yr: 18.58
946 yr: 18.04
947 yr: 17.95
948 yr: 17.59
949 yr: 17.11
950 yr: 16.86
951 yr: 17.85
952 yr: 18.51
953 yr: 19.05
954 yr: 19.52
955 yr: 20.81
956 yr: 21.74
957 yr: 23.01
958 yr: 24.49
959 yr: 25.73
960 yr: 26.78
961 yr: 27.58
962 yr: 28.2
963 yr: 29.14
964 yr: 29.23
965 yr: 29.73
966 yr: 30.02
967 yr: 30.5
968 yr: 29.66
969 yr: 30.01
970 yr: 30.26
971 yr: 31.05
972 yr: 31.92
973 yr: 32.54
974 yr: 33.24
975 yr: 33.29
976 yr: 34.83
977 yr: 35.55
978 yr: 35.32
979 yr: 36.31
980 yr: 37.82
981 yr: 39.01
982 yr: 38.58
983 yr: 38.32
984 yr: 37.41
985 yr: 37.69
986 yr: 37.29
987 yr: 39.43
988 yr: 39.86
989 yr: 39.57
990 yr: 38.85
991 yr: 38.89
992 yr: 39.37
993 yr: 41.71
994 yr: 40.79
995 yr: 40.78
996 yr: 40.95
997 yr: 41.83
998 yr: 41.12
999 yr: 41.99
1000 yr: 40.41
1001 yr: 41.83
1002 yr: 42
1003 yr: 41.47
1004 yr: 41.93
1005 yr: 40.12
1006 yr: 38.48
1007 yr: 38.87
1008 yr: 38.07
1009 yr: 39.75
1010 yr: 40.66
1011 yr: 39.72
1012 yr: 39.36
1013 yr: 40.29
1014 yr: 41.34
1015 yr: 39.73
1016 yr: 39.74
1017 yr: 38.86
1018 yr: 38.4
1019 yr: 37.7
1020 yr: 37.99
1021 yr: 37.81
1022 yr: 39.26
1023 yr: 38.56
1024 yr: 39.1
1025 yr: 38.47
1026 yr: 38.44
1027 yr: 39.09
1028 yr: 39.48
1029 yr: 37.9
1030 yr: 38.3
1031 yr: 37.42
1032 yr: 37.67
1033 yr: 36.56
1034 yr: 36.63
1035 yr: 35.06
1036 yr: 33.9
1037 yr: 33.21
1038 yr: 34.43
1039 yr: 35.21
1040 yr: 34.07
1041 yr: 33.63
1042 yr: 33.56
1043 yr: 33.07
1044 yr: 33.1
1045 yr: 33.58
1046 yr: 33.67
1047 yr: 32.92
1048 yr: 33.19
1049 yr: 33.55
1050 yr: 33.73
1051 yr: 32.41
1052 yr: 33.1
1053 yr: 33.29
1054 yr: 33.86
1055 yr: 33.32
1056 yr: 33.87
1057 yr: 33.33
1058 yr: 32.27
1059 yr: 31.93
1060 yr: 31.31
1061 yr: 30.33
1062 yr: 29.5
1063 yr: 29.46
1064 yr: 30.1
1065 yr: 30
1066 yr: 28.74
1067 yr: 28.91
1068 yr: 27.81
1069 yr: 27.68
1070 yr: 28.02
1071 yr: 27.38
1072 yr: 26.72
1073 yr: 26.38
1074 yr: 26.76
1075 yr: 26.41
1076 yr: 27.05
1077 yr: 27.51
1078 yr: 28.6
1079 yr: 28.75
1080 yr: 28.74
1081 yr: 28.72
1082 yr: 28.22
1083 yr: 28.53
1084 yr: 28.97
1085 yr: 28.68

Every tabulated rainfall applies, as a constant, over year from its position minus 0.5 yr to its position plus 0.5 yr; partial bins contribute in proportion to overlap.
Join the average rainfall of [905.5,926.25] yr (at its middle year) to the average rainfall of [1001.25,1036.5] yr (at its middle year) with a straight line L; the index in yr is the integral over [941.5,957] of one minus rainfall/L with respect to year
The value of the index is 7.76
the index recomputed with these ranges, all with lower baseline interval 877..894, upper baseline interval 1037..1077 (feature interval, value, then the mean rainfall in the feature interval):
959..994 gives 0.6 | 34.3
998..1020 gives -4.3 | 40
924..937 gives 1.0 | 34.4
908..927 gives 0.0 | 37.8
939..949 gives 4.6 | 19.9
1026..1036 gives -1.5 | 37.4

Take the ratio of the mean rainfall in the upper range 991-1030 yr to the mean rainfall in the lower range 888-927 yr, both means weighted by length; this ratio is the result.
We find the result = 1.04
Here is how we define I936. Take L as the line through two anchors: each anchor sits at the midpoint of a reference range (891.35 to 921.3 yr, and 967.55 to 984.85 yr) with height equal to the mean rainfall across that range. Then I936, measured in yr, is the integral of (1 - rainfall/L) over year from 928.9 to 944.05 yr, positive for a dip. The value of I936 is 3.4 yr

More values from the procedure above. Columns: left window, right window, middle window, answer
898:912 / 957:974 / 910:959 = 7.2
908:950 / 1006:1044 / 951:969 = 4.3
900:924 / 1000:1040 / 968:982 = 1.6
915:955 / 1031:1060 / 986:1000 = -3.9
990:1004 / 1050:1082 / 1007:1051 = -1.3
